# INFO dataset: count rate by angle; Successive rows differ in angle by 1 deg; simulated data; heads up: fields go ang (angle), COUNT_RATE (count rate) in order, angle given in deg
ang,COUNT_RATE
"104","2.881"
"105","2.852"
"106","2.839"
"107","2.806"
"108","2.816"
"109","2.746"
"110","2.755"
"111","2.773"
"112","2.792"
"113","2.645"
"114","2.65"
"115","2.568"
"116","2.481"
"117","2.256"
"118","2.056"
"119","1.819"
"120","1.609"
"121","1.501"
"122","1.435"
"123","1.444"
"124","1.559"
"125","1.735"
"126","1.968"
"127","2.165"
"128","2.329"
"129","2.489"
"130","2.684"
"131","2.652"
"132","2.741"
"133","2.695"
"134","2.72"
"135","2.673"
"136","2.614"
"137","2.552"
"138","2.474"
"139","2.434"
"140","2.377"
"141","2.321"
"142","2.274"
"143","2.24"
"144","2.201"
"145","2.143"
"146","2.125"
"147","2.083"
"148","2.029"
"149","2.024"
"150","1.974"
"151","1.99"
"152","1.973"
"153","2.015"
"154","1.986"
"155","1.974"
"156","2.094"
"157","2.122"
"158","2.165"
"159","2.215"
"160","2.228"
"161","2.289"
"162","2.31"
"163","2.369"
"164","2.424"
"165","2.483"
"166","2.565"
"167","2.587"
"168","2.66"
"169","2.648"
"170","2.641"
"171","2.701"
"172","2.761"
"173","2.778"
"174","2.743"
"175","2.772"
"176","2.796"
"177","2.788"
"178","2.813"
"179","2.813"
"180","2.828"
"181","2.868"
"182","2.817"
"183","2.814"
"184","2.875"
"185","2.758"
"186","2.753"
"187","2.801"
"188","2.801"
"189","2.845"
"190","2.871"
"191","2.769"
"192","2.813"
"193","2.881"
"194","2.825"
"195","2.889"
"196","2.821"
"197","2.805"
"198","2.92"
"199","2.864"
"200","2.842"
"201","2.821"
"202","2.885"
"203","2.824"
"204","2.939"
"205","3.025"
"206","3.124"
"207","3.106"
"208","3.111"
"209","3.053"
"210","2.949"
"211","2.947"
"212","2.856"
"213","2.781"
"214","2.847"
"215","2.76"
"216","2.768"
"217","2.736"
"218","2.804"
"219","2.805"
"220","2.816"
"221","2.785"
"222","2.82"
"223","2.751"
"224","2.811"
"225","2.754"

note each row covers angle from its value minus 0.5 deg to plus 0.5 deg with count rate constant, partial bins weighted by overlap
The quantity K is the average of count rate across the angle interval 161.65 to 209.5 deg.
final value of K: 2.79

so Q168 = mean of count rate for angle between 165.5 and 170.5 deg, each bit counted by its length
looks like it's 2.62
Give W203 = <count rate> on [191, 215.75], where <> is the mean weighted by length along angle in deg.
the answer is 2.9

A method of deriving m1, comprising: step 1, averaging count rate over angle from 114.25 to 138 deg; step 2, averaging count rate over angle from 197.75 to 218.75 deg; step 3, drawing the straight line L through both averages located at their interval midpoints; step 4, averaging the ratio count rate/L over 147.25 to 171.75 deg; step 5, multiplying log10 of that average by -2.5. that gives 0.10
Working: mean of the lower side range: 2.22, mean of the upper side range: 2.9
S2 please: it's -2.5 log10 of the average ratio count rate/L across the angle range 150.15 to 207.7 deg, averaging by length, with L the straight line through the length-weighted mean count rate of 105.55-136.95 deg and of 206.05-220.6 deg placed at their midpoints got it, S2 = 0.02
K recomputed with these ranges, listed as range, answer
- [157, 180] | 2.57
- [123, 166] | 2.25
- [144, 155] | 2.04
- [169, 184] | 2.78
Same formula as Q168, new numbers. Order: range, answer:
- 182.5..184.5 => 2.84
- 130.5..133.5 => 2.7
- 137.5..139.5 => 2.45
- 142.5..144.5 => 2.22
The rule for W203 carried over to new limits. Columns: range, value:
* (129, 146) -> 2.48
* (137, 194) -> 2.48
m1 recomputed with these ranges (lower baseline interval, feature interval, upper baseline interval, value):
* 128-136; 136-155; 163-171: 0.195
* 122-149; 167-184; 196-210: -0.037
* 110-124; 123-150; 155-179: -0.001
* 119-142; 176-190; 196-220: -0.055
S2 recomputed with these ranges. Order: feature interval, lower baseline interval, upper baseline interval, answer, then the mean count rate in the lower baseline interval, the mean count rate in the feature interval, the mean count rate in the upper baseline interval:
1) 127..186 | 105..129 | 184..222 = 0.04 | 2.27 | 2.46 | 2.86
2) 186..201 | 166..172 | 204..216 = 0.00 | 2.65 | 2.84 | 2.95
